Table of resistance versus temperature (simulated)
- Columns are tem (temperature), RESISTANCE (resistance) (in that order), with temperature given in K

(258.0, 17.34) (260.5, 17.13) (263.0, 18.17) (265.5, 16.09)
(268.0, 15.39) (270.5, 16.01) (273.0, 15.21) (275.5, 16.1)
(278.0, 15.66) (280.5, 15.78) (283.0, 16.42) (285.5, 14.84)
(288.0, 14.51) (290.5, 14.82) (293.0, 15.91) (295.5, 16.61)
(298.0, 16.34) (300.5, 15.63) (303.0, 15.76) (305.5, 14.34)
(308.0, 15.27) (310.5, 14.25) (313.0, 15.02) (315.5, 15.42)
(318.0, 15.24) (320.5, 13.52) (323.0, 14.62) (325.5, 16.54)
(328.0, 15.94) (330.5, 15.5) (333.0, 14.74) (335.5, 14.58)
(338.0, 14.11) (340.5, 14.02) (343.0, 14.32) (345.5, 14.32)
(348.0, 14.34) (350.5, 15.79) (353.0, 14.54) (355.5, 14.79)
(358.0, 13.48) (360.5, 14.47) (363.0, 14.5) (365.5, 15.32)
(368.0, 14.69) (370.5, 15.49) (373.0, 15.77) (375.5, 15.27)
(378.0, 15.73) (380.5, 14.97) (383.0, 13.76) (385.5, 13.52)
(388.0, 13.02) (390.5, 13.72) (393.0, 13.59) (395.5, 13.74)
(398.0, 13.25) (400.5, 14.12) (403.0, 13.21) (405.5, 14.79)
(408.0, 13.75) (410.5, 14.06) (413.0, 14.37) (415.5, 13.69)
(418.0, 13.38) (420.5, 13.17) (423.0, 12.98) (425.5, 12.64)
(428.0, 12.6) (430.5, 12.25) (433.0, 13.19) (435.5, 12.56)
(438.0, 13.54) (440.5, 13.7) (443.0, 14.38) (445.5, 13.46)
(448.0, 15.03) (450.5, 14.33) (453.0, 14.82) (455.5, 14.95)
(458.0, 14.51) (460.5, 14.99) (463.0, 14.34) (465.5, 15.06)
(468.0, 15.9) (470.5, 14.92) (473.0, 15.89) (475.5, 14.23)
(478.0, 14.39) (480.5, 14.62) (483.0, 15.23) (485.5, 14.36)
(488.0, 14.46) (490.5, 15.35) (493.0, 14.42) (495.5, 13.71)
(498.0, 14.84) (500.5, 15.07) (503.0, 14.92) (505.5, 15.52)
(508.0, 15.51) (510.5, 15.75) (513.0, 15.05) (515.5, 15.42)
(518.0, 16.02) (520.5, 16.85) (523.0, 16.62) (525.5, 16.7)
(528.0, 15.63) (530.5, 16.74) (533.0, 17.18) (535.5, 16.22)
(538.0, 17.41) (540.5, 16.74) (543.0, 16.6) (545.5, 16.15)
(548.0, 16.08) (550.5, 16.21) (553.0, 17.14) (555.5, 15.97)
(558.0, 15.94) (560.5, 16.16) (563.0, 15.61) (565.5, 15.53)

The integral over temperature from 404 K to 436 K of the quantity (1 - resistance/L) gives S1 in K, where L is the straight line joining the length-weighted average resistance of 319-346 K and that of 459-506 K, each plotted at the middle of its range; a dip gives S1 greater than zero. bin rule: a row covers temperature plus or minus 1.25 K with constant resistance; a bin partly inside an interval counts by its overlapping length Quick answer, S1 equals 3.1 K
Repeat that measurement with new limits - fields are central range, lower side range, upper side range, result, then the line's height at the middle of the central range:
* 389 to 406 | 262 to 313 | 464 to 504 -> 1.6 K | 15.2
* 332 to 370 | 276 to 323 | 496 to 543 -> 2.2 K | 15.5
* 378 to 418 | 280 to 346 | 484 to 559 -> 4.0 K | 15.4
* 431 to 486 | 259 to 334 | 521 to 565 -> 5.7 K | 16.1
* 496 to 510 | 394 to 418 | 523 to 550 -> 0.6 K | 15.9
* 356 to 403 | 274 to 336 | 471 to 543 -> 3.3 K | 15.4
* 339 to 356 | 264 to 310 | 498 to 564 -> 1.2 K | 15.7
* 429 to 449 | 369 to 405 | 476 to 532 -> 1.7 K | 14.7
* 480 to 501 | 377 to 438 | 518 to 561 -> 1.0 K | 15.4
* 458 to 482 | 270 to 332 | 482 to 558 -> 1.2 K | 15.7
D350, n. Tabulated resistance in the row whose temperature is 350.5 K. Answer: 15.79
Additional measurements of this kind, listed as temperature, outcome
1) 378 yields 15.73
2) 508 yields 15.51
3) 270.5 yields 16.01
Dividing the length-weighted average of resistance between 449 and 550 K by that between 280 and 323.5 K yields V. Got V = 1.01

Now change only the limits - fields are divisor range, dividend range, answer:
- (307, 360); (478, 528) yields 1.03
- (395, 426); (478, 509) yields 1.09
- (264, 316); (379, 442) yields 0.87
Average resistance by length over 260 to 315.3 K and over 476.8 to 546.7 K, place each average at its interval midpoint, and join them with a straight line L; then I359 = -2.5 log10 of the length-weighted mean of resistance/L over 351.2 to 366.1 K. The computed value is 0.08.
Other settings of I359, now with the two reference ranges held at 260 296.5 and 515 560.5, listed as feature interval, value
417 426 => 0.232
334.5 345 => 0.126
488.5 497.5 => 0.128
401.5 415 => 0.154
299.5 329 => 0.059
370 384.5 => 0.068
